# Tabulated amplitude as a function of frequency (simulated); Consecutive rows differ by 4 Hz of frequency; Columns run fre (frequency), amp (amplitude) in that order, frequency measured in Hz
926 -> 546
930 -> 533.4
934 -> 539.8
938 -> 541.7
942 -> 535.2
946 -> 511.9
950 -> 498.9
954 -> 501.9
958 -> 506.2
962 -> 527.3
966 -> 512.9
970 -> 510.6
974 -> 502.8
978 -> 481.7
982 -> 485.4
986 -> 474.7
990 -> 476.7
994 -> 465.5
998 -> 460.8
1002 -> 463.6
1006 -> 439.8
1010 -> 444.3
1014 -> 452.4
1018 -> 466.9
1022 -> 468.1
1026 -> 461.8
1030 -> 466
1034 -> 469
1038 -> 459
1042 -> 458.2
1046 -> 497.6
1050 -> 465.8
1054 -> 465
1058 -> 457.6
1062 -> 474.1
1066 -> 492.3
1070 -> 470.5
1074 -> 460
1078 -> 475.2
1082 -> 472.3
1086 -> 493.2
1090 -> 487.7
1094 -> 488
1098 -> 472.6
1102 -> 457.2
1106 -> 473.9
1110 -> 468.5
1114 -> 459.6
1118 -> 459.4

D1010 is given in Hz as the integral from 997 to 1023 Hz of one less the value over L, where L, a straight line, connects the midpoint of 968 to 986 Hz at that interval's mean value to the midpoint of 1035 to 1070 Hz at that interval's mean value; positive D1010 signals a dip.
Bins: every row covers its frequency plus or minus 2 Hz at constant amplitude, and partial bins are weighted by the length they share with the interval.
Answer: 1.5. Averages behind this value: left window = 493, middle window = 456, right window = 471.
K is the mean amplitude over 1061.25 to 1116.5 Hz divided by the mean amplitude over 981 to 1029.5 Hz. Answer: 1.02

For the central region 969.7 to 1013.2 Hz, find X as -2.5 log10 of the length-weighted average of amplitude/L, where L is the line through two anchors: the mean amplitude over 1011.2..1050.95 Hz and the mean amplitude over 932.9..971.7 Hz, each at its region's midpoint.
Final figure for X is 0.05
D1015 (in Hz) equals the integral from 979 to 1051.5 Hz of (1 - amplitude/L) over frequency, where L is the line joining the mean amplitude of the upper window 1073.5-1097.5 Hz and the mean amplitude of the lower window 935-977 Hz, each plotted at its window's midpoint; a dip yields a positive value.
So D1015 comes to 4.8 Hz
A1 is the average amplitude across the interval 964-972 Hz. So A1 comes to 512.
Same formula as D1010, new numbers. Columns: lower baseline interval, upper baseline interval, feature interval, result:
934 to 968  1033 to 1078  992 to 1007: 1.1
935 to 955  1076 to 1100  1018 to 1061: 2.4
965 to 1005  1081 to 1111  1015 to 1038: 0.7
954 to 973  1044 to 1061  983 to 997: 0.8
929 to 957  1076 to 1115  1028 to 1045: 1.0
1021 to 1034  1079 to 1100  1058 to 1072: 0.0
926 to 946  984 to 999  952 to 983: -0.4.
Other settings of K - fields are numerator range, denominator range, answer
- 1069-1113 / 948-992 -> 0.95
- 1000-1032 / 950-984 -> 0.91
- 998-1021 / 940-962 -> 0.89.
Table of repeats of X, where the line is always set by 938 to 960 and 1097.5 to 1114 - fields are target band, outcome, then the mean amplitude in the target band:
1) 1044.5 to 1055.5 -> 0.02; 476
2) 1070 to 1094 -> -0.01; 478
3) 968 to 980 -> 0.02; 498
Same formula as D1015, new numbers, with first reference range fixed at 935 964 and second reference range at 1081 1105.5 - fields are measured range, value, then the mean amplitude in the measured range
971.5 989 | 0.8 Hz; 486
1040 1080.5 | 1.3 Hz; 472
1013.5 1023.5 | 0.7 Hz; 464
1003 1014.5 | 1.3 Hz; 446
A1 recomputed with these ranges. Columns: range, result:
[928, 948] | 532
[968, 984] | 495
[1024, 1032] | 464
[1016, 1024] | 468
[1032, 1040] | 464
